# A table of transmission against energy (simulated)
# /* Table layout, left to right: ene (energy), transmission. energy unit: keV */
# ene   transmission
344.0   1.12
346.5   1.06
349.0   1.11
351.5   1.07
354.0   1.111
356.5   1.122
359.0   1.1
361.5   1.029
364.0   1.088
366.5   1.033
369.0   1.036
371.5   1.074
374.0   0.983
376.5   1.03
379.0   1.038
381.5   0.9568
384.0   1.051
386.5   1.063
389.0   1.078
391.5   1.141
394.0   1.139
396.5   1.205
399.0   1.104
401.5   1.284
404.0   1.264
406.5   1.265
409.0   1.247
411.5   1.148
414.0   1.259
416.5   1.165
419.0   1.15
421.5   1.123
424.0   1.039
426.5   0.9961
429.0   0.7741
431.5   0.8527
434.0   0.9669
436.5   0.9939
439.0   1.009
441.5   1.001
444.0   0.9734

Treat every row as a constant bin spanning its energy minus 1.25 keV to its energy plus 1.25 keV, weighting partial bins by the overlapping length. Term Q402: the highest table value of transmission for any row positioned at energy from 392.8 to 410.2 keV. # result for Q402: 1.284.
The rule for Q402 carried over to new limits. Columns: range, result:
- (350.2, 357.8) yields 1.122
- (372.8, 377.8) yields 1.03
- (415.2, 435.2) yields 1.165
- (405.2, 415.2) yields 1.265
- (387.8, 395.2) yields 1.141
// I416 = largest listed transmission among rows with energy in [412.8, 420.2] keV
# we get 1.259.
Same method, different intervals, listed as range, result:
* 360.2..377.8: 1.088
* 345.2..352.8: 1.11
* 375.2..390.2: 1.078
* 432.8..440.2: 1.009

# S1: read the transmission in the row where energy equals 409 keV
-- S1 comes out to 1.247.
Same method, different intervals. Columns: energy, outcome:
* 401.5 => 1.284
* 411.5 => 1.148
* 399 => 1.104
